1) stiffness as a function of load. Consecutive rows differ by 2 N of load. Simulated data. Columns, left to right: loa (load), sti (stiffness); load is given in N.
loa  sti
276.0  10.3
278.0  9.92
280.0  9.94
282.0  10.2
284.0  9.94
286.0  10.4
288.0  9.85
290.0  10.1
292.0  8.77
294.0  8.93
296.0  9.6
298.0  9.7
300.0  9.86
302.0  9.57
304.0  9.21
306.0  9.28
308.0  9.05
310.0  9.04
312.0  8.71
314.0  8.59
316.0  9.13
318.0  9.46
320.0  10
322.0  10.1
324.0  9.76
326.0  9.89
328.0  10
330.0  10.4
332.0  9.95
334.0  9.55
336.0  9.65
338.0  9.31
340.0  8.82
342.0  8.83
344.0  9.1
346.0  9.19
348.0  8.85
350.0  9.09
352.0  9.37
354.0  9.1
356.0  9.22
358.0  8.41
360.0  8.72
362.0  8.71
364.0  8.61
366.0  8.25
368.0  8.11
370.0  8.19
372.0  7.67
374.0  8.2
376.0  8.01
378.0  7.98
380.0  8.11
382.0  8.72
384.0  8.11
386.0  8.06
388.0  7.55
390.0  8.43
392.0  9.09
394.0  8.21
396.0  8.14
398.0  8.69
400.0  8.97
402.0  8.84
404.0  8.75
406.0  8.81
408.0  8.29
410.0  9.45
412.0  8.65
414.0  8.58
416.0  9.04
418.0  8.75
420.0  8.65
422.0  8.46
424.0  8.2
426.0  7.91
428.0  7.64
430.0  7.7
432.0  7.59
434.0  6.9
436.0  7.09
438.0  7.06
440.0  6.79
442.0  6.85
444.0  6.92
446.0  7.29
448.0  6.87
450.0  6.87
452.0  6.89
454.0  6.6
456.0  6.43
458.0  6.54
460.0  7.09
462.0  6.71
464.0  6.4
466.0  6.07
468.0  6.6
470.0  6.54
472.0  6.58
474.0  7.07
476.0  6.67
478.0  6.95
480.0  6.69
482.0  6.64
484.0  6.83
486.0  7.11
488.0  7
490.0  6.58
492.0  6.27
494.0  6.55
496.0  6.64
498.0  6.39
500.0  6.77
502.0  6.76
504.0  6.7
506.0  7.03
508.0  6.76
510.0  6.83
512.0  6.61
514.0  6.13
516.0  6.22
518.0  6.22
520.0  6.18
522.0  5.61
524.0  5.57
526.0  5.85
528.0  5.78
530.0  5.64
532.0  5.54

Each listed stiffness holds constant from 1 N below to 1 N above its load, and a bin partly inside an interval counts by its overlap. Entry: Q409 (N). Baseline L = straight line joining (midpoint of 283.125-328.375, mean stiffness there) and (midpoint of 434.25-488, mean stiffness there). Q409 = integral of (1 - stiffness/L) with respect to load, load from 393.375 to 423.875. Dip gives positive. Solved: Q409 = -3.9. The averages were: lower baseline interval 9.51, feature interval 8.68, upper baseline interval 6.78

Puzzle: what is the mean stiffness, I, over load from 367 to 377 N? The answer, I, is 8.04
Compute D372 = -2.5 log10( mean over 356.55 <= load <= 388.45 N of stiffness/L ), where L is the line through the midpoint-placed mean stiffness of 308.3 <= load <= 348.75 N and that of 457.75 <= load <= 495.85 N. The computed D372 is 0.05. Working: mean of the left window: 9.41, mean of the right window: 6.68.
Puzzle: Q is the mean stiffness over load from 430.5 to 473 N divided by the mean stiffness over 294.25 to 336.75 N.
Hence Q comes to 0.7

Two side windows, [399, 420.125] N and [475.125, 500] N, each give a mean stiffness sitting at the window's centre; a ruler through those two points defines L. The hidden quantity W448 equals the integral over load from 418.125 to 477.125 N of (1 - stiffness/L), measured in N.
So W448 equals 5.2 N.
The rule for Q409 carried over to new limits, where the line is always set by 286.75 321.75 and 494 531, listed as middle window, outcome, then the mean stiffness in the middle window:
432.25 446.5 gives 0.7 N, 7.01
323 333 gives -1.1 N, 10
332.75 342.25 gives -0.4 N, 9.28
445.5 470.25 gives 1.5 N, 6.68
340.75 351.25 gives -0.3 N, 9.02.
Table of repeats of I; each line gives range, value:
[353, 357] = 9.16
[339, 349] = 8.96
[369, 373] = 7.93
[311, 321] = 9.18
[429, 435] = 7.4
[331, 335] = 9.75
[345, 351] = 9.04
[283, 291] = 10.1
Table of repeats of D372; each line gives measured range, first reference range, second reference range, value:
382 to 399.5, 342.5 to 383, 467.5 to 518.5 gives -0.02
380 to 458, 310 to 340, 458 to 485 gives -0.03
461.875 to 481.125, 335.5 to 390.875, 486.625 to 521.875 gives 0.06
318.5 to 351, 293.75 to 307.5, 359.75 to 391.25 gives -0.07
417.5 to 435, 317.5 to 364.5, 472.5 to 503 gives -0.02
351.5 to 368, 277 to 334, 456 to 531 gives 0.00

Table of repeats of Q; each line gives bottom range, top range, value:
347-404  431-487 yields 0.80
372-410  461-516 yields 0.79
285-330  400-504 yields 0.77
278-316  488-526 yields 0.68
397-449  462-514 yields 0.83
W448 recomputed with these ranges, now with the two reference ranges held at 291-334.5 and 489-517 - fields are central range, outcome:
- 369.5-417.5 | -1.20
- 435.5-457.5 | 1.72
